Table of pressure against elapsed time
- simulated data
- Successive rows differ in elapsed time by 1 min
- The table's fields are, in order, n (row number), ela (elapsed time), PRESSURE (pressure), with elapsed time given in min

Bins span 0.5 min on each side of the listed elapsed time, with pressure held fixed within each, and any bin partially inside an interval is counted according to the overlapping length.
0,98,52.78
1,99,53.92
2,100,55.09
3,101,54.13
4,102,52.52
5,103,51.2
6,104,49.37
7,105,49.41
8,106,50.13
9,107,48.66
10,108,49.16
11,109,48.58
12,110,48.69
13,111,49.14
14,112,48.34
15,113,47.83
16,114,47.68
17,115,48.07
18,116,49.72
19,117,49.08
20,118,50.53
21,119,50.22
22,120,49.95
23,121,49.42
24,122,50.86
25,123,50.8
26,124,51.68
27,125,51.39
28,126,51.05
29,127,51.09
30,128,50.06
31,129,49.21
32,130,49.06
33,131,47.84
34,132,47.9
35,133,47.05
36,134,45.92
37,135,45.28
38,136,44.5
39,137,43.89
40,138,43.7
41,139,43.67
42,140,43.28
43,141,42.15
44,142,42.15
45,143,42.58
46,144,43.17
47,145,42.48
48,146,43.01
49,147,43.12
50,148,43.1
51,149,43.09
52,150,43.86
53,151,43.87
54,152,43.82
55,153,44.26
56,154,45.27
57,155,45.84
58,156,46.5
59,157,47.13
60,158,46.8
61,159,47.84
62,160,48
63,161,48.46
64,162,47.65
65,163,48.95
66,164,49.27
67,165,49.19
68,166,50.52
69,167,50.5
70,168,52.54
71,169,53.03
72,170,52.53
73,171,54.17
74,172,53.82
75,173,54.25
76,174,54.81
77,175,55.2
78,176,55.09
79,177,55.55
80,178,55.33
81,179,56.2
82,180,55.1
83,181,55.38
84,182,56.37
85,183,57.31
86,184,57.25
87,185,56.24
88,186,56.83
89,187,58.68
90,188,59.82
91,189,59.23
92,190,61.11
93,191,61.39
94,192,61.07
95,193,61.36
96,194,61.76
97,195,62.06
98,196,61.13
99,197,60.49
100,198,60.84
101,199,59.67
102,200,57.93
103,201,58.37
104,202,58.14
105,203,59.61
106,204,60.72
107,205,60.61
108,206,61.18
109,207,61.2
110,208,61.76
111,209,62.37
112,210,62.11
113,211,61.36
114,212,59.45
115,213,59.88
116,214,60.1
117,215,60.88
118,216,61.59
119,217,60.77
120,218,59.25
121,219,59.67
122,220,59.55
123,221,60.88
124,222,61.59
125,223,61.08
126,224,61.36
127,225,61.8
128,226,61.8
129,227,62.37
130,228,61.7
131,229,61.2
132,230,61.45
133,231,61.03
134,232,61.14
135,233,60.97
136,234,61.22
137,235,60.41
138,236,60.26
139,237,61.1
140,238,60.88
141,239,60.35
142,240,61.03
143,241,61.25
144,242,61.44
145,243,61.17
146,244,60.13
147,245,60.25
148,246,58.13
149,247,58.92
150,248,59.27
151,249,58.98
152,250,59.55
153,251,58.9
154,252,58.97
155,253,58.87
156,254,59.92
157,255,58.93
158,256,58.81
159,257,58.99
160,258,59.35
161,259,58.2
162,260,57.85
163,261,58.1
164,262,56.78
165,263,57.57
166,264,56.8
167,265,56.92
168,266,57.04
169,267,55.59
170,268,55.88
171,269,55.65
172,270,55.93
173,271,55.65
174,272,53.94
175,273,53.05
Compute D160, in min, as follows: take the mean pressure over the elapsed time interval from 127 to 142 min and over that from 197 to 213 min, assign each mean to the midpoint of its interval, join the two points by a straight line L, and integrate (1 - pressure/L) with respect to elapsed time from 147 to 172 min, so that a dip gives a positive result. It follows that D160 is 1.64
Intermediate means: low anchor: 46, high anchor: 60.3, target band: 47.8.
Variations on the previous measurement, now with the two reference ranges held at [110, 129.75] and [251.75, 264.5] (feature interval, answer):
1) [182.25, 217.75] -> -3.5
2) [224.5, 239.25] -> -1.2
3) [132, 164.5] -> 4.1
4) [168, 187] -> -0.7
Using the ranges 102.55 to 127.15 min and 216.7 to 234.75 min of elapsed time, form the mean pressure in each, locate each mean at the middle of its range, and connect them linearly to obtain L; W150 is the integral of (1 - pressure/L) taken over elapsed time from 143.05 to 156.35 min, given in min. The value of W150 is 2.3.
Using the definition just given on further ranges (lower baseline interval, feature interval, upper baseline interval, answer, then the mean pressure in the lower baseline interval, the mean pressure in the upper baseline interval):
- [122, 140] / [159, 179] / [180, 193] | 1.1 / 47.8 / 58.4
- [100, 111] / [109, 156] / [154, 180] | 3.7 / 50.4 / 51.1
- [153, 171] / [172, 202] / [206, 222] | -1.9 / 48.8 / 60.8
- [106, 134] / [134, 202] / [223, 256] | 3.1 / 49.3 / 60.4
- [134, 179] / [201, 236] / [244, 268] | -4.2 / 47.7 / 58.4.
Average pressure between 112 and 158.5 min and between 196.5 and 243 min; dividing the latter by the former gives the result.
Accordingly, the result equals 1.3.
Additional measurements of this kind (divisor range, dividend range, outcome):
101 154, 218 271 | 1.26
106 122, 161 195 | 1.13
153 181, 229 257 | 1.18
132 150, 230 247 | 1.39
